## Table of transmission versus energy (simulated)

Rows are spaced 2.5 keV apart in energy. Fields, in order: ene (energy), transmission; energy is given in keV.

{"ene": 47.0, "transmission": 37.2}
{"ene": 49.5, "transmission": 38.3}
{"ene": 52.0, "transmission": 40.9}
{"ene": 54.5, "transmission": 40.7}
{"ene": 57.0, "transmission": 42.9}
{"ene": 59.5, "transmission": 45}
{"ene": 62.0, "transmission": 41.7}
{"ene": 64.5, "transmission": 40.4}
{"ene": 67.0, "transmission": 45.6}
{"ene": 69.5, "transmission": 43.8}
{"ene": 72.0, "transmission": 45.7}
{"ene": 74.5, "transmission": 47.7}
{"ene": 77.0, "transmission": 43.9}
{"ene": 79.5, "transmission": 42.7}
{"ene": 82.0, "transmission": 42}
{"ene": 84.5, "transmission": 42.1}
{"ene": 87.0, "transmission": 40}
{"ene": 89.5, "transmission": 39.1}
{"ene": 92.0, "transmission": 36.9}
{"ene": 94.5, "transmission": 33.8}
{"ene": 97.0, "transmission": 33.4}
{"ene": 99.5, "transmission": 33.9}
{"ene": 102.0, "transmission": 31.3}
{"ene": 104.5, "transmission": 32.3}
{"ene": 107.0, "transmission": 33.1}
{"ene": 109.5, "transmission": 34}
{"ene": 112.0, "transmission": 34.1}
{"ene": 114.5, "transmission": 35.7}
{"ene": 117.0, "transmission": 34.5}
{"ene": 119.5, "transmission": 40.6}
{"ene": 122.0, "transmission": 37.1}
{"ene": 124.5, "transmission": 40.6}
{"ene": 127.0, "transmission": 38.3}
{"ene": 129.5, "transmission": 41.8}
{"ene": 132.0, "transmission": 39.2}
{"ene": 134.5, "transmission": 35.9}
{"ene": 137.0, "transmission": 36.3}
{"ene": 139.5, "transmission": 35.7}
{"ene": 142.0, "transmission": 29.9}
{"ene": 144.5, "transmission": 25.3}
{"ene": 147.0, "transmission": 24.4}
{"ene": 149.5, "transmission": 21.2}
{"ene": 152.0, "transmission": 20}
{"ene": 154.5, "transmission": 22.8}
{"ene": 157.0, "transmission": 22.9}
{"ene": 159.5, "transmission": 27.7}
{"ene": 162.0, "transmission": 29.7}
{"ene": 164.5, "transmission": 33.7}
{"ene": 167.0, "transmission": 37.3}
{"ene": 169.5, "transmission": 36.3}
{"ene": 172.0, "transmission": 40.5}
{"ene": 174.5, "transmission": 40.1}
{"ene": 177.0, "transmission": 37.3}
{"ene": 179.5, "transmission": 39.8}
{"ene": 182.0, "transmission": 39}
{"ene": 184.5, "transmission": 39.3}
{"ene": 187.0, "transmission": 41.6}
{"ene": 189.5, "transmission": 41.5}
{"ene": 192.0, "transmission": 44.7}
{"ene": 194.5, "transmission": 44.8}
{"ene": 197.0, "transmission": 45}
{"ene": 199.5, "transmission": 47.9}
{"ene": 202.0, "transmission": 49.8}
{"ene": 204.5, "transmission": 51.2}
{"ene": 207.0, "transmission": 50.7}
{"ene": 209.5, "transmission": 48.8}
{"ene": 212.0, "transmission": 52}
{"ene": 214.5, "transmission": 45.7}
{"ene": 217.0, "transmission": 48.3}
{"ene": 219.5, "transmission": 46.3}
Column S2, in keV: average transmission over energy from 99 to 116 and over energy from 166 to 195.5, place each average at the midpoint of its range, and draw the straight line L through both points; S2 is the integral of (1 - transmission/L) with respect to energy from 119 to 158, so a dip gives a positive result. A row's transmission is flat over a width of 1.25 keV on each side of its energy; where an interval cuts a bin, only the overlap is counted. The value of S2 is 4.5 keV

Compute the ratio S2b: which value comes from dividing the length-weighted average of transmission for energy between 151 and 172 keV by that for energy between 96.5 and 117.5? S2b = 0.88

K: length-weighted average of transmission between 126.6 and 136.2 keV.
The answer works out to 38.7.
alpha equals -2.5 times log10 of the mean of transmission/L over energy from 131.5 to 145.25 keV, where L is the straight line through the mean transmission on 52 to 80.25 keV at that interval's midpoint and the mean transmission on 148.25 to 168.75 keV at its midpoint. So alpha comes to -0.10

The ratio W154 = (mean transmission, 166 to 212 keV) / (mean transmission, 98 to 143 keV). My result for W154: 1.21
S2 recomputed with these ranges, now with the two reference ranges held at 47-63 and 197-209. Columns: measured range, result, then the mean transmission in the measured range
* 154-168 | 5.31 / 29.2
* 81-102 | 2.91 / 37.2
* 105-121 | 3.31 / 35.2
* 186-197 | 1.20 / 43.4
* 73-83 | -0.40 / 44.2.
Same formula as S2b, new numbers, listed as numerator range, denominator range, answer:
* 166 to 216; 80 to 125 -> 1.20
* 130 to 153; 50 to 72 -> 0.71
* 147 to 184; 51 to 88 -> 0.74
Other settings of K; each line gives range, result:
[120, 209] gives 37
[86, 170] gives 33.2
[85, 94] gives 38.5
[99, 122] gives 34.6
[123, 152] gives 33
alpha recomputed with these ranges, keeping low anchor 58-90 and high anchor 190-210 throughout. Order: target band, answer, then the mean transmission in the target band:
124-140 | 0.18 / 38.3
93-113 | 0.31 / 33.3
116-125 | 0.18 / 38.1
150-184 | 0.38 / 32.7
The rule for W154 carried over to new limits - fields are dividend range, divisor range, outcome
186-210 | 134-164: 1.69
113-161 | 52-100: 0.78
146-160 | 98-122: 0.66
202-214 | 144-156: 2.23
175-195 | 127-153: 1.30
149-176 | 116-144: 0.83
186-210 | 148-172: 1.63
